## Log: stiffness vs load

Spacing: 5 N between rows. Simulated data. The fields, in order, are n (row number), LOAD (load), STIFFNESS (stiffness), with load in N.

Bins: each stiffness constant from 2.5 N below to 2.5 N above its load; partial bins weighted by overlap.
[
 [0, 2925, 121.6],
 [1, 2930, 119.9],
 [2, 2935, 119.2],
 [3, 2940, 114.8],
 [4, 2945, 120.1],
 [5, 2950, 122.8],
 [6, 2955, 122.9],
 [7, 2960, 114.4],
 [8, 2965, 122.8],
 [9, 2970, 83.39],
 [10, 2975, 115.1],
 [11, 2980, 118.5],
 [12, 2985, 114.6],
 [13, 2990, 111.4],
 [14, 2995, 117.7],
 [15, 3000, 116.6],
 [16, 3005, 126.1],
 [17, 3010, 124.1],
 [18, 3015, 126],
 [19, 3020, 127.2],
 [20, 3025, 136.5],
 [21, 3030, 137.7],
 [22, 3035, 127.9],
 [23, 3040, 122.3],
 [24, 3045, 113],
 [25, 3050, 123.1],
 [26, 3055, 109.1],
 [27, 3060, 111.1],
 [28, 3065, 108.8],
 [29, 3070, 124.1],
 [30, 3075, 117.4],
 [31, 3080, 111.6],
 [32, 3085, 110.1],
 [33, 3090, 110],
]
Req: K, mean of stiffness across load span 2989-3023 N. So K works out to 122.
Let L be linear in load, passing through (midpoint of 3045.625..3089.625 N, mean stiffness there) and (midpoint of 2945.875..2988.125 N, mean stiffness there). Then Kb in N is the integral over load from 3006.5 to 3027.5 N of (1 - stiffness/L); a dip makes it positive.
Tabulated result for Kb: -2.6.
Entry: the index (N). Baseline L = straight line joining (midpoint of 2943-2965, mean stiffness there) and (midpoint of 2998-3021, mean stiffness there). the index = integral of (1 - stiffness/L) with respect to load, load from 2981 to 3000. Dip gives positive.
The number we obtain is 1.2 N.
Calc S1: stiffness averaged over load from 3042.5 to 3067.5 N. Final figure 113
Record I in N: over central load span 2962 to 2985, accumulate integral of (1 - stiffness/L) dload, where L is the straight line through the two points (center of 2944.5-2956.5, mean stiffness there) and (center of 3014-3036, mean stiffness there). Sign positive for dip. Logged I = 2.7 N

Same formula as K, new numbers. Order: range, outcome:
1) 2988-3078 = 121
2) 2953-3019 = 117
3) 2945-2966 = 121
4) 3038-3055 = 118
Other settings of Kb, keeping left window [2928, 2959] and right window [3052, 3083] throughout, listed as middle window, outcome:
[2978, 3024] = -1.5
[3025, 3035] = -1.7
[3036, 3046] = -0.4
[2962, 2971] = 0.9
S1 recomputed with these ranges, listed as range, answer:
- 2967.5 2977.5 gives 99.2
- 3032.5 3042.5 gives 125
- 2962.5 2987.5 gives 111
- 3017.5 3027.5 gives 132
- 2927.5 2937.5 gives 120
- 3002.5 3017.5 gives 125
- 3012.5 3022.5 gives 127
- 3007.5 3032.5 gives 130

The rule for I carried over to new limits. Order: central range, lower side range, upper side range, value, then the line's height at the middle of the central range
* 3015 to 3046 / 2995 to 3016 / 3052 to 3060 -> -3.0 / 117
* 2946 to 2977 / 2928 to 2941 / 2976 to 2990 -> 0.8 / 117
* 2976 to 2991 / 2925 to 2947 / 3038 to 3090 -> 0.3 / 117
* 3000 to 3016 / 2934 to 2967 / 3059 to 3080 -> -0.9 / 117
